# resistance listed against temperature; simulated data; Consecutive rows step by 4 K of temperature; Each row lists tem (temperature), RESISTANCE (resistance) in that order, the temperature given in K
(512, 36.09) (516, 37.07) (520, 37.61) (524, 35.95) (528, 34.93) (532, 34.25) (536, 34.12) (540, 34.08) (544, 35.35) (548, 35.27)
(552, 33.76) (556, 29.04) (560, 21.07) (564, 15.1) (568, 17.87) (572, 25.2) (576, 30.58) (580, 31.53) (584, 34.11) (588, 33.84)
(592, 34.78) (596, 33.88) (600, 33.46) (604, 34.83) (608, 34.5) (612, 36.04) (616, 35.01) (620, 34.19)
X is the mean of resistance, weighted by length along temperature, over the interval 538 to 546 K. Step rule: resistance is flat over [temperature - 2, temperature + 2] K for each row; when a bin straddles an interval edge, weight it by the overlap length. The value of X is 34.7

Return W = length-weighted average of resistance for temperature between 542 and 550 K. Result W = 35.3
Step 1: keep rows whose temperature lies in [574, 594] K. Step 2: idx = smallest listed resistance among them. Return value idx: 30.58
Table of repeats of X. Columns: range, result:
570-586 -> 30.4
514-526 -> 36.9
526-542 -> 34.3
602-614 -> 35.1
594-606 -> 34.1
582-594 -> 34.2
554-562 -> 25.1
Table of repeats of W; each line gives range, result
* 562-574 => 19.4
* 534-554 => 34.5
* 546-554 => 34.5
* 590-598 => 34.3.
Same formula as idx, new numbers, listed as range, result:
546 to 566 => 15.1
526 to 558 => 29.04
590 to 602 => 33.46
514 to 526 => 35.95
